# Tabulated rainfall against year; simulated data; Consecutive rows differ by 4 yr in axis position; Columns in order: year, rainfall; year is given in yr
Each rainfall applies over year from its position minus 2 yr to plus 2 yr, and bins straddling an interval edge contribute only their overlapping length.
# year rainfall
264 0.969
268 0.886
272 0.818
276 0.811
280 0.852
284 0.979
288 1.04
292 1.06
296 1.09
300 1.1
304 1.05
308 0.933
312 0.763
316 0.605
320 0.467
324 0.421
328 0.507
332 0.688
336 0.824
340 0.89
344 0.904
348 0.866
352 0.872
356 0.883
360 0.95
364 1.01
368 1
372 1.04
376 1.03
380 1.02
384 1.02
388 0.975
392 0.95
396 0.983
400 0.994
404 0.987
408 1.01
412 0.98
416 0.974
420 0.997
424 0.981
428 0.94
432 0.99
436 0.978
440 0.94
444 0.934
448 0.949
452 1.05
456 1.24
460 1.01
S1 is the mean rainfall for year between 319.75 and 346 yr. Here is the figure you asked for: 0.685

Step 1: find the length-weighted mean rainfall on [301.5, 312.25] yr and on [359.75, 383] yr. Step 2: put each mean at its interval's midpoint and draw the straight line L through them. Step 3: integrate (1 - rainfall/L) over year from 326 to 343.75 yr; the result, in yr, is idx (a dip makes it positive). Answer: 4.23 yr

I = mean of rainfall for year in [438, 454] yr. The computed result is 0.968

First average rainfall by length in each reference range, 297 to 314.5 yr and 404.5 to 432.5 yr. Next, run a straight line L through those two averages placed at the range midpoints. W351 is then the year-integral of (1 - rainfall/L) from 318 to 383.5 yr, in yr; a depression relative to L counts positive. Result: 8.70 yr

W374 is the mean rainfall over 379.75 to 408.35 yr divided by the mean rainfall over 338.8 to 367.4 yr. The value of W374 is 1.08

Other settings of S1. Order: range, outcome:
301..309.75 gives 1.01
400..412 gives 0.995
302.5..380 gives 0.83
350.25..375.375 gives 0.964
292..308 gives 1.06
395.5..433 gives 0.983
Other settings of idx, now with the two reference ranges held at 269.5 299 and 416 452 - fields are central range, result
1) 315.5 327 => 5.7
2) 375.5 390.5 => -0.7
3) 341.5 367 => 1.2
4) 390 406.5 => -0.2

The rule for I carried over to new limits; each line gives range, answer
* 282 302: 1.05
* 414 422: 0.986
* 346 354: 0.869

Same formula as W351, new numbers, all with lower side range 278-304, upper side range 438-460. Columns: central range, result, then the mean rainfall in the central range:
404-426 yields 0.7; 0.988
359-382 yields 0.2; 1.01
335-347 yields 1.7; 0.876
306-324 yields 6.3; 0.662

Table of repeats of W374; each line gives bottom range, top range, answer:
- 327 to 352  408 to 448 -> 1.21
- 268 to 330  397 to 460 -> 1.19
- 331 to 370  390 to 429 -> 1.10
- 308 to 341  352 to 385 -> 1.50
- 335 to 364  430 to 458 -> 1.13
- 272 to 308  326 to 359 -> 0.82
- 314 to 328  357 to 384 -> 2.01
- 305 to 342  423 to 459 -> 1.46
